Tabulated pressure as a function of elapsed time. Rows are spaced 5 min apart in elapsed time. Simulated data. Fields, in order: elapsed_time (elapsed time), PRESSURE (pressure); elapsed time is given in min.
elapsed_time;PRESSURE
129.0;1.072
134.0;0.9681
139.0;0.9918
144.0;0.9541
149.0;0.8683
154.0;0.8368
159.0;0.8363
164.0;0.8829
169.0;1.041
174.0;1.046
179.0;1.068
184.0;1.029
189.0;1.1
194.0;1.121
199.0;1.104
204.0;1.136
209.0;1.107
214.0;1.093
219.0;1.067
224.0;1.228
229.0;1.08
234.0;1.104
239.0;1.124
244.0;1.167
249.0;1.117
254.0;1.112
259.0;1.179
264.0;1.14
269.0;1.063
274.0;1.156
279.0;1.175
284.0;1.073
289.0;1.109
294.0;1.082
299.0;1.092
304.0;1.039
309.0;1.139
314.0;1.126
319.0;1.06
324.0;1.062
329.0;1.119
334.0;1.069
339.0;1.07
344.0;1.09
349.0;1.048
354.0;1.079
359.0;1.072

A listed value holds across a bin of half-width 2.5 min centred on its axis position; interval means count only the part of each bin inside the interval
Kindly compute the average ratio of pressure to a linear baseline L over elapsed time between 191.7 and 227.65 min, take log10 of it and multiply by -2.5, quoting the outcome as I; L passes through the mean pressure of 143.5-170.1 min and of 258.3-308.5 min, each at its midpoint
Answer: -0.14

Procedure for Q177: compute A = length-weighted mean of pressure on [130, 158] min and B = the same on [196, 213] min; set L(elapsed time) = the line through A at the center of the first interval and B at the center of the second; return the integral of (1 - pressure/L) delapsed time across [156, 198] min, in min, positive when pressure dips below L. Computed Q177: 0.6 min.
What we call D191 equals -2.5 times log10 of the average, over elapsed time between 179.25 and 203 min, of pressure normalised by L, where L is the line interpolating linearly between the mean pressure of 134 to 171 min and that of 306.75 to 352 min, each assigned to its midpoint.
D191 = -0.143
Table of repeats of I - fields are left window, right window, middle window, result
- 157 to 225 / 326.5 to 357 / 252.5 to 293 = -0.054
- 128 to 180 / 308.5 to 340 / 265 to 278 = -0.073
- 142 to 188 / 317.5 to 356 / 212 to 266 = -0.123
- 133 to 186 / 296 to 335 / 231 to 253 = -0.101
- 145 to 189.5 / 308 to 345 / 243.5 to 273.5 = -0.094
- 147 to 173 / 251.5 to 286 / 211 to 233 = -0.085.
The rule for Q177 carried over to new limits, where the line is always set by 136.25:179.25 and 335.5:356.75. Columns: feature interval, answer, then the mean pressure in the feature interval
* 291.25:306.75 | -0.5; 1.07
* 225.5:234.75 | -1.1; 1.1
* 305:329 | -1.0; 1.1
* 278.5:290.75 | -1.0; 1.11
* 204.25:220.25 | -1.9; 1.1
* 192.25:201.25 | -1.3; 1.11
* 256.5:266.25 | -1.4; 1.16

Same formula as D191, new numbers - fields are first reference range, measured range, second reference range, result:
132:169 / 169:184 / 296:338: -0.12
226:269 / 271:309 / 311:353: 0.00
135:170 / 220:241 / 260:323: -0.11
